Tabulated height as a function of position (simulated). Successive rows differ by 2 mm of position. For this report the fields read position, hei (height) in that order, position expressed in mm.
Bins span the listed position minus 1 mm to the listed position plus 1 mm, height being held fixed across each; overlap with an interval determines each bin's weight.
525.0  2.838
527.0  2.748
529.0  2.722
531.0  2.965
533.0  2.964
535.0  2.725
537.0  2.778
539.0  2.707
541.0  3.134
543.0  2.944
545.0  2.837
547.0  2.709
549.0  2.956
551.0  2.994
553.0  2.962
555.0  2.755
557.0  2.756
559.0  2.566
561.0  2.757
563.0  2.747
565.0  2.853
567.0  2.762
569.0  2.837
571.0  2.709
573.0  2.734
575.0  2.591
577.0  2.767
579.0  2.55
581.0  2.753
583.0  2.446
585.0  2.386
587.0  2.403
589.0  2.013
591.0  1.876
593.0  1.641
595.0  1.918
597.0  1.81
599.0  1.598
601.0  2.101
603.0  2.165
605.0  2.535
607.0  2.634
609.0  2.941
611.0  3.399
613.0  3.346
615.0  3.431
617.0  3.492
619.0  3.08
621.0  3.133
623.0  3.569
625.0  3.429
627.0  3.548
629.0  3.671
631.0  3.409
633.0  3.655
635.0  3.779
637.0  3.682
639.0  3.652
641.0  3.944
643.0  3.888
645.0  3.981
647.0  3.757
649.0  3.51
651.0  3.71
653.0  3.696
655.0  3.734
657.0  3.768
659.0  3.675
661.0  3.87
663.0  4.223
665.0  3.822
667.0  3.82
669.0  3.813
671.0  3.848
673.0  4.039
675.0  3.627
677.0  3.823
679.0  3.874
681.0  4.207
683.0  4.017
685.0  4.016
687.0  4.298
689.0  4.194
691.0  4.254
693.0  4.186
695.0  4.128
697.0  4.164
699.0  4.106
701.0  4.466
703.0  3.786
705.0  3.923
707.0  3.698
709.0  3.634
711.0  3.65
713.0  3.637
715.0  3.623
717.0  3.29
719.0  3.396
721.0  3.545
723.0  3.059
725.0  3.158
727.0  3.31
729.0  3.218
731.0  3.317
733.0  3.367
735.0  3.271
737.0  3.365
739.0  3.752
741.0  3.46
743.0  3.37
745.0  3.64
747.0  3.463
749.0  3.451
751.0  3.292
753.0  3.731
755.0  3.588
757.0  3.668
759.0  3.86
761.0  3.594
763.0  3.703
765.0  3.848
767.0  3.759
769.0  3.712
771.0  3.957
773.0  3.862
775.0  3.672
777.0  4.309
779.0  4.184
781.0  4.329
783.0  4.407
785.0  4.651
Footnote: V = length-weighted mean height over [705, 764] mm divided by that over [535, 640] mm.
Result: 1.2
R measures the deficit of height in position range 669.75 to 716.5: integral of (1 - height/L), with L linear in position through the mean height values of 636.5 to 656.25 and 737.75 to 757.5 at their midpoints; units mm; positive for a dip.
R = -3.9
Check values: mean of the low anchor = 3.76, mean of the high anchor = 3.54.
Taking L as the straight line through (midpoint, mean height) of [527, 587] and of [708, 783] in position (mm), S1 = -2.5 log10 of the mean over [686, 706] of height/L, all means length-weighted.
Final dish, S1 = -0.22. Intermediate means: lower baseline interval 2.76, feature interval 4.15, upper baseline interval 3.61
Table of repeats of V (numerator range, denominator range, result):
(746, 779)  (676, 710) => 0.92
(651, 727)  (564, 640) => 1.36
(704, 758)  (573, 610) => 1.51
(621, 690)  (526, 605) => 1.47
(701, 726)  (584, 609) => 1.68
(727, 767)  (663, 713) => 0.89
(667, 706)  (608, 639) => 1.17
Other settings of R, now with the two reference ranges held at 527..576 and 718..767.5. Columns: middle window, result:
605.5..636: -2.98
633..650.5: -3.57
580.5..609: 7.53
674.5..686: -2.38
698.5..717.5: -2.40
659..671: -2.52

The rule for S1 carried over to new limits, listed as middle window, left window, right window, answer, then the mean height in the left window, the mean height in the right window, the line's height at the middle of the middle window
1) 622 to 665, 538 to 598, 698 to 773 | -0.22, 2.6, 3.59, 3.04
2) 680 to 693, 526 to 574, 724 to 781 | -0.23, 2.82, 3.62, 3.36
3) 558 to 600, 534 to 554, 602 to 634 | 0.24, 2.87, 3.21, 3.04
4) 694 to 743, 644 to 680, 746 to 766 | 0.03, 3.81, 3.62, 3.7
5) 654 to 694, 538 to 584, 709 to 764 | -0.22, 2.78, 3.48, 3.23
